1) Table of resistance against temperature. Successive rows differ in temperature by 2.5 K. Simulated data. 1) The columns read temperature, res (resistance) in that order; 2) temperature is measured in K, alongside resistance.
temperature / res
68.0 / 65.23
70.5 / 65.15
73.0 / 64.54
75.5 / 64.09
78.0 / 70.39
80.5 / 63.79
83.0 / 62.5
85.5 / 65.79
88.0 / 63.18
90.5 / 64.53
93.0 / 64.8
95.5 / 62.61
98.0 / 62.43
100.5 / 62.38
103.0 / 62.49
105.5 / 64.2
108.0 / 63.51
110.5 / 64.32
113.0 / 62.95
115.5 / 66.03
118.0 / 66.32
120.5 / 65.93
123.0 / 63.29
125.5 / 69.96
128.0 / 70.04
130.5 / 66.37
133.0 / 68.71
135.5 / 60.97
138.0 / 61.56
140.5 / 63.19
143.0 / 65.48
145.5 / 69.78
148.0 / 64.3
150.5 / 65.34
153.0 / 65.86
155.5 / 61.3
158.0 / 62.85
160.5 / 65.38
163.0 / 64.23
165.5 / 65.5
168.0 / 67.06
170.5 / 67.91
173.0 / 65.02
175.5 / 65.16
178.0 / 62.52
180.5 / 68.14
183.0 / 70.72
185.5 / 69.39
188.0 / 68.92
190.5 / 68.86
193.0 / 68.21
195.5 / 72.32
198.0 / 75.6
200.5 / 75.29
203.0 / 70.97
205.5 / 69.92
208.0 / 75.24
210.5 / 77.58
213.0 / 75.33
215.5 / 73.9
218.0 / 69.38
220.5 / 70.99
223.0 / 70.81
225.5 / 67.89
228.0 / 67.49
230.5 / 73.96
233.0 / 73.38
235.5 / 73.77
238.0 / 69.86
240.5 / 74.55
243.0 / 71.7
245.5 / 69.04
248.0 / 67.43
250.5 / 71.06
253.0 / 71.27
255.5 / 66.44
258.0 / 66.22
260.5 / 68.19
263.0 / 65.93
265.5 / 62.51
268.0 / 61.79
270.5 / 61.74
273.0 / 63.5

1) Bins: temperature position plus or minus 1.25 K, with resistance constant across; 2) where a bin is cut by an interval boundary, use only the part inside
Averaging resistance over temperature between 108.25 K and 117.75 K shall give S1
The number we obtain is 64.5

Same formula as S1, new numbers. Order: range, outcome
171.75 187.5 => 66.9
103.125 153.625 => 65.3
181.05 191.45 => 69.4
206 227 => 72.5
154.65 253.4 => 69.8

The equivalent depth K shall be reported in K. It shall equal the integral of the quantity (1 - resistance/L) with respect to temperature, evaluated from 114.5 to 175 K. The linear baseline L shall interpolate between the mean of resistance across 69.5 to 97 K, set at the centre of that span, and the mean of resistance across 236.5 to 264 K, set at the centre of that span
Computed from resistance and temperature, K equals 0.8 K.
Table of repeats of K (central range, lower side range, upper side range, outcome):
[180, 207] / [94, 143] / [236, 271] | -1.8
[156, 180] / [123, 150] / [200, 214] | 1.5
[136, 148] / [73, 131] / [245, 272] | 0.1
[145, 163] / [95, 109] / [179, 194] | 0.5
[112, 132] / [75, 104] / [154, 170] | -0.7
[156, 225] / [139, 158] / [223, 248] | -1.6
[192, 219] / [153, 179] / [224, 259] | -2.2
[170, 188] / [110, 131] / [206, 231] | 0.7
